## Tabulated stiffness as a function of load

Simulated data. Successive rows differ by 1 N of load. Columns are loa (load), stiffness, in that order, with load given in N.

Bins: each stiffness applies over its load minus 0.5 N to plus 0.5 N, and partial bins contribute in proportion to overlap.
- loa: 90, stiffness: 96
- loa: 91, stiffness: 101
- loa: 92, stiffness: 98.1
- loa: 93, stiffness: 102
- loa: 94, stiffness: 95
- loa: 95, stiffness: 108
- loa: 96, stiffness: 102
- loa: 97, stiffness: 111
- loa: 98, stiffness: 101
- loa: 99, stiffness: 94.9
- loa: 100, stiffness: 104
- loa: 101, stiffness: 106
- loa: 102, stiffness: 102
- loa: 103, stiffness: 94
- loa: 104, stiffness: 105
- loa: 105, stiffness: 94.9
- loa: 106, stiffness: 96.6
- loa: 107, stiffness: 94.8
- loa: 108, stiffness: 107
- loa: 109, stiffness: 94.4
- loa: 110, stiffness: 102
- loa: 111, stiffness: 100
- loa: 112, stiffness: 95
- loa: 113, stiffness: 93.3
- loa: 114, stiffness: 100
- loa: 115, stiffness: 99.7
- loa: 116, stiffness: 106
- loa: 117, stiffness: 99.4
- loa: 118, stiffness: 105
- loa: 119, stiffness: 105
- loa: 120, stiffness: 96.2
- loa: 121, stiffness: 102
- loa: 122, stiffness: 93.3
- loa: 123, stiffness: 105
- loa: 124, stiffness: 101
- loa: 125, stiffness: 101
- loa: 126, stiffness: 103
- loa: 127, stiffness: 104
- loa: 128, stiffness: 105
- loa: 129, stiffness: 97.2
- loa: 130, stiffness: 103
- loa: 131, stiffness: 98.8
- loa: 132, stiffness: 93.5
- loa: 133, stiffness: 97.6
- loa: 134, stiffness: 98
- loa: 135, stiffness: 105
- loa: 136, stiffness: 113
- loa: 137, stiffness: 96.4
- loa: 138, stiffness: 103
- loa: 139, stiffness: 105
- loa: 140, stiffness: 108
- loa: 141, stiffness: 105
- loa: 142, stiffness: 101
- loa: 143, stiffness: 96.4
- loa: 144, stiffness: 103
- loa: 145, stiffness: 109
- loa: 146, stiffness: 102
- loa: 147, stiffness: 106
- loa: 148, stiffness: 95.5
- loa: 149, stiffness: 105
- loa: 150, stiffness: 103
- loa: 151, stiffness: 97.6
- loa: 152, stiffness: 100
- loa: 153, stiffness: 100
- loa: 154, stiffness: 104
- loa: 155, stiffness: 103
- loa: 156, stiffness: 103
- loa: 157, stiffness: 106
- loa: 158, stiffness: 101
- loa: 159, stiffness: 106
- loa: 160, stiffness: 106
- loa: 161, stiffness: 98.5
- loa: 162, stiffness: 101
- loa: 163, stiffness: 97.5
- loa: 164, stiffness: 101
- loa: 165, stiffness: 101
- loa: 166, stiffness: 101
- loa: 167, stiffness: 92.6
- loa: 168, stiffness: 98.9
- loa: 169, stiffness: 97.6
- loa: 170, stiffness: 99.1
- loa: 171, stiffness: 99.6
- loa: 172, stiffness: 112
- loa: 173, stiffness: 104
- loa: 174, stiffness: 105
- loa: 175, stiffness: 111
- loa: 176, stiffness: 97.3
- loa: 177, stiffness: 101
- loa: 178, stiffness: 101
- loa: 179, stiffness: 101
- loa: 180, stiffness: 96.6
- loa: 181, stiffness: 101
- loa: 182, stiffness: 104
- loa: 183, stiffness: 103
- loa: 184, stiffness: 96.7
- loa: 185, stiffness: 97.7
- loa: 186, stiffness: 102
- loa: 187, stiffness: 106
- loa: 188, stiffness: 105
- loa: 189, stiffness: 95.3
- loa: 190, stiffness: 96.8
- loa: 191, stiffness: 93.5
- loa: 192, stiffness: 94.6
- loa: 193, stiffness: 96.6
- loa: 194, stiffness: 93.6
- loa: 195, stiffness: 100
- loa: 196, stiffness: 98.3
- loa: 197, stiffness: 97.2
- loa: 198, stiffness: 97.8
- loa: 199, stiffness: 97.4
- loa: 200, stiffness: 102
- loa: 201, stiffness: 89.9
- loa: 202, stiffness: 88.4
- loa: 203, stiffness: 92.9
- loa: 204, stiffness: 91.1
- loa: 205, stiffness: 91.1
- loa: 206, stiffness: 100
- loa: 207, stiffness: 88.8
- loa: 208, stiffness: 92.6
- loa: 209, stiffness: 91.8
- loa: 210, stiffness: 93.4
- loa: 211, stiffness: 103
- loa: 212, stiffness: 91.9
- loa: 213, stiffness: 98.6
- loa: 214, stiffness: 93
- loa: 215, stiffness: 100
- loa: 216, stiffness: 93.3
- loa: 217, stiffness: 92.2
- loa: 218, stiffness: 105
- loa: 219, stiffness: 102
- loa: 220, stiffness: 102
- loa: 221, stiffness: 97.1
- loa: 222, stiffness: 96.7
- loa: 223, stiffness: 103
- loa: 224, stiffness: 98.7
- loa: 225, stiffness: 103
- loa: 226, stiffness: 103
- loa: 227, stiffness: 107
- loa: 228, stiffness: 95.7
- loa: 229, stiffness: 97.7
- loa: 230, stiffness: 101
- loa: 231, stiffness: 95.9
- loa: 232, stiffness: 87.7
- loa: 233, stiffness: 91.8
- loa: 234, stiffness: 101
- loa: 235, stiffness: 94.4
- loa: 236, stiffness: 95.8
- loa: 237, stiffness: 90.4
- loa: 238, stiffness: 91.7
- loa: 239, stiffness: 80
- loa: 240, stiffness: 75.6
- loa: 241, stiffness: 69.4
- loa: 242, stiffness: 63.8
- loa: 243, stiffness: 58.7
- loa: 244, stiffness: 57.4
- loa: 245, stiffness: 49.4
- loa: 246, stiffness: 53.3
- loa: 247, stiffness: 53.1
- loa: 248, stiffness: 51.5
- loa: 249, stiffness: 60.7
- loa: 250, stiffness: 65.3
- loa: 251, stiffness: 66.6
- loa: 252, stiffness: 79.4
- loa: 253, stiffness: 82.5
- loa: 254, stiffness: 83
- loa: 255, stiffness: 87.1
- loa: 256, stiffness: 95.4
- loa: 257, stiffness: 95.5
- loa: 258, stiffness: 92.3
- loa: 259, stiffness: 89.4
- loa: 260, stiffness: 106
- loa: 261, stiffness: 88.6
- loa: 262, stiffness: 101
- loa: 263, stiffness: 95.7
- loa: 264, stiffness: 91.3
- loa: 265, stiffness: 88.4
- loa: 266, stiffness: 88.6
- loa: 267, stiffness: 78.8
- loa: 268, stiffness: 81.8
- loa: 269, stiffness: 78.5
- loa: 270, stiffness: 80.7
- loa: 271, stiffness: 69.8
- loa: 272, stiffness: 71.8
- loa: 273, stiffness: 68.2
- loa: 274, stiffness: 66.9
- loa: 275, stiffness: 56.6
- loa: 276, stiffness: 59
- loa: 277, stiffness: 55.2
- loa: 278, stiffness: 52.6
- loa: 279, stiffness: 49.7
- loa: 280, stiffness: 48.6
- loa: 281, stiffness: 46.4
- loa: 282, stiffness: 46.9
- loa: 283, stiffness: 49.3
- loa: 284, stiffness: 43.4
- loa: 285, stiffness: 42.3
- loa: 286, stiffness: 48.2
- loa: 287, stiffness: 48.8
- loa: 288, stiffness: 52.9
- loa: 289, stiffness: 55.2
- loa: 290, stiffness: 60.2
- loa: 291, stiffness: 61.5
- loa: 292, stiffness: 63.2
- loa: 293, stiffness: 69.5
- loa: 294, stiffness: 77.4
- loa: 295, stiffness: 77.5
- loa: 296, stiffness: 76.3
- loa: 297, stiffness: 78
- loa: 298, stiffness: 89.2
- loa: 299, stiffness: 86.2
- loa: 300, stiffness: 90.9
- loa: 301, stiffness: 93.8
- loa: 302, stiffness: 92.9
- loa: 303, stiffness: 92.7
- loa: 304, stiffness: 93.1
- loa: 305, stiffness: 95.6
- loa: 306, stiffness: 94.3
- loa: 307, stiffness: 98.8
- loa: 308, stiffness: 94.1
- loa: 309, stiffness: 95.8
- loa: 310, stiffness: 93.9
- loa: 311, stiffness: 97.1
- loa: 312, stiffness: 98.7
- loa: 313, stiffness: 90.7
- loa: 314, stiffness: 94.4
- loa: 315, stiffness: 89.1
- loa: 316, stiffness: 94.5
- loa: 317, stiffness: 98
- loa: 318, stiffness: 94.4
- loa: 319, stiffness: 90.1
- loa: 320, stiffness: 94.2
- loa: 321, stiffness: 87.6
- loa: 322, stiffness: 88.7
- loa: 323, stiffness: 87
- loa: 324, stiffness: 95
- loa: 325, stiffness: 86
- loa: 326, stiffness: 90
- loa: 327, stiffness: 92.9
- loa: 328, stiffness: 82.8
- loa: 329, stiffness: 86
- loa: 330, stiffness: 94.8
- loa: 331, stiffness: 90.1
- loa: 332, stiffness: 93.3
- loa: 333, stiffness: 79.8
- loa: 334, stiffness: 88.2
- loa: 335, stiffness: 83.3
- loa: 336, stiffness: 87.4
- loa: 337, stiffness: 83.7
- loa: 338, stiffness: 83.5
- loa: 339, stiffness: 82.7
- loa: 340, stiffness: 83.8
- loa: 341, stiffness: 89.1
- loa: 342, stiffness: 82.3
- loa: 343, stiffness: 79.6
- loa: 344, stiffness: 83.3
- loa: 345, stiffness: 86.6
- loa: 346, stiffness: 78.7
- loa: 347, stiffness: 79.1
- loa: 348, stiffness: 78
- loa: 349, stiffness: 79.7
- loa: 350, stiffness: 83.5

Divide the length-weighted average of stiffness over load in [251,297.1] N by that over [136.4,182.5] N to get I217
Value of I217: 0.7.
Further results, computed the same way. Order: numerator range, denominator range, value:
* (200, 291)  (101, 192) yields 0.80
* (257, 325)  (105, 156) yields 0.78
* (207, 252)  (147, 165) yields 0.85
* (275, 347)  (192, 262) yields 0.89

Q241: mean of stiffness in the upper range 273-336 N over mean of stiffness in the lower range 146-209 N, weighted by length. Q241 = 0.8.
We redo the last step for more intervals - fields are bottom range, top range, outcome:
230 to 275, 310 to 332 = 1.15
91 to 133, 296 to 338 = 0.90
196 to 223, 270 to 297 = 0.62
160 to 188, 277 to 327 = 0.77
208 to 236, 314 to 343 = 0.91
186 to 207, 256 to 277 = 0.85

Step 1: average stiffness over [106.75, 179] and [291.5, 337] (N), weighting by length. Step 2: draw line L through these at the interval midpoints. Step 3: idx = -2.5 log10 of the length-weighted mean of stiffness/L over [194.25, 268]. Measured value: 0.073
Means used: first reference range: 101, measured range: 88.9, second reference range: 89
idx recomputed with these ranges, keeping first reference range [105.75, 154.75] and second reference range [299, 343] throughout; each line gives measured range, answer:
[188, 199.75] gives 0.007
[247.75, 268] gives 0.112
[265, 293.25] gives 0.457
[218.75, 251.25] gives 0.142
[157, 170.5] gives -0.011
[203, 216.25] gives 0.025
